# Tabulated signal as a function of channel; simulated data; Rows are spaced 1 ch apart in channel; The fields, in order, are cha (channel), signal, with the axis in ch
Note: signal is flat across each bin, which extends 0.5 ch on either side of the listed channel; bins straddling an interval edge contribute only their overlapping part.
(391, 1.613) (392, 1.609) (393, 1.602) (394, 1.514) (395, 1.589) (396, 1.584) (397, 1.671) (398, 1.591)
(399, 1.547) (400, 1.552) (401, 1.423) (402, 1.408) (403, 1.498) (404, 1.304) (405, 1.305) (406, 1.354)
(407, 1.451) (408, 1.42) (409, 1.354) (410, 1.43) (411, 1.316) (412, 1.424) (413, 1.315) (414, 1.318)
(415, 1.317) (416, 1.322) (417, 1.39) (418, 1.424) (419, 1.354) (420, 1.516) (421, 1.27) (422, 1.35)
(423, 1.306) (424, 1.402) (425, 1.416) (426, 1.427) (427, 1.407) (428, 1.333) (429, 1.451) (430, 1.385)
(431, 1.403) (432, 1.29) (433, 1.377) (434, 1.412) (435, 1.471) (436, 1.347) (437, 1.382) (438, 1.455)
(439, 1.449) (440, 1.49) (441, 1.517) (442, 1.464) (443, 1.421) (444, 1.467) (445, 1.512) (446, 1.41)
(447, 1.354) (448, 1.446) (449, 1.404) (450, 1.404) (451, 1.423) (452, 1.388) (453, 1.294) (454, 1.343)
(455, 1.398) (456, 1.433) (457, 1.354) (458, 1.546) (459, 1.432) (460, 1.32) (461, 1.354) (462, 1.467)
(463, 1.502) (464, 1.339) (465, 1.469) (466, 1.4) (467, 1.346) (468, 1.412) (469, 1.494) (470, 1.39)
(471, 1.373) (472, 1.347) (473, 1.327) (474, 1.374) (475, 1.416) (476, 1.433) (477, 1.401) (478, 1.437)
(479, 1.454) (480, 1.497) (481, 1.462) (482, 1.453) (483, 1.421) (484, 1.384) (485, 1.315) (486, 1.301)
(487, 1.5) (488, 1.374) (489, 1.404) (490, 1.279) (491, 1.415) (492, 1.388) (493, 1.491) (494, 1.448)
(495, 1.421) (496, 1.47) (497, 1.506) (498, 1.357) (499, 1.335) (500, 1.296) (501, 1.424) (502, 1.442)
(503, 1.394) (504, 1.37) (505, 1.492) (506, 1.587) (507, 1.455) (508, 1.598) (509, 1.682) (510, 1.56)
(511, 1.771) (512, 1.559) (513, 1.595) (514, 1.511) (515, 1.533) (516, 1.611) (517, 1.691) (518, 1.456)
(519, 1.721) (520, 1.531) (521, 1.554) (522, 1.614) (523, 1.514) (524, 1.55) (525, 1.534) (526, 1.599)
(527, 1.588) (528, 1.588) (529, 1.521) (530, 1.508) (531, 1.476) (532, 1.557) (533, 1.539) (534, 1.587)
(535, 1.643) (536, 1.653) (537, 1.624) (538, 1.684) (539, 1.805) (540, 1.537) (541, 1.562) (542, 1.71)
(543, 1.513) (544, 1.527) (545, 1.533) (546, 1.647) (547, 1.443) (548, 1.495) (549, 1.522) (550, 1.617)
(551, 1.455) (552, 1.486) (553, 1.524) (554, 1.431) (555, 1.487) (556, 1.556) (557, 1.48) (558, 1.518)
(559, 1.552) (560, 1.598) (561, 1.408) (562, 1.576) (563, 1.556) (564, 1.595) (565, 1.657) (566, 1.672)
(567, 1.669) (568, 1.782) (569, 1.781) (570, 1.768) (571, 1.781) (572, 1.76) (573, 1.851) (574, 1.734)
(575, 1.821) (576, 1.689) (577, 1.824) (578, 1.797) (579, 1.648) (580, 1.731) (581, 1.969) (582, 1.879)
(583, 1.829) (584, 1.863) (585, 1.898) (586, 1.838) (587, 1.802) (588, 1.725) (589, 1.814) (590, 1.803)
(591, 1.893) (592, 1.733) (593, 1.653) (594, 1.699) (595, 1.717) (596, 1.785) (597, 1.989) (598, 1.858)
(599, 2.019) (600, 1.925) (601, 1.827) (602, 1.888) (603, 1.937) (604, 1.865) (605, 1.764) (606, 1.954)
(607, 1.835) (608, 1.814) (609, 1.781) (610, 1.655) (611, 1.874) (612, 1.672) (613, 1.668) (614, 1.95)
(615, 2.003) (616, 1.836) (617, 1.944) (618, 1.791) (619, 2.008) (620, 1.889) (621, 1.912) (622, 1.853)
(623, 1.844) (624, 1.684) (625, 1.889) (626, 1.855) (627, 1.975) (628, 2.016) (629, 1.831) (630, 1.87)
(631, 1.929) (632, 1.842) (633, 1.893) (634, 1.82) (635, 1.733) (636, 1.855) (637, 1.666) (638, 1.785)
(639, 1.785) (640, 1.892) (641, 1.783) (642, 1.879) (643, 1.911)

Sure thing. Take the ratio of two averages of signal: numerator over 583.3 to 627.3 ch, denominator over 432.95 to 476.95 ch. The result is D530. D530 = 1.30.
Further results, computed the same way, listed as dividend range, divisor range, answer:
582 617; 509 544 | 1.15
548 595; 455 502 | 1.20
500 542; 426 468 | 1.11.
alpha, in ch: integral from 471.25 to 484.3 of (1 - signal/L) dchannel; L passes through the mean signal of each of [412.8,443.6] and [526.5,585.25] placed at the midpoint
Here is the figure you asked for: 0.6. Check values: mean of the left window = 1.39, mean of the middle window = 1.42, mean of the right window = 1.63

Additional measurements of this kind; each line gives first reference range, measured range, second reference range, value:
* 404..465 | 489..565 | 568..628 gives 5.1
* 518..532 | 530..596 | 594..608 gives 2.0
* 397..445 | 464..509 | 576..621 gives 4.2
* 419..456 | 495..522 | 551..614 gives 0.9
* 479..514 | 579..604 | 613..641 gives -1.2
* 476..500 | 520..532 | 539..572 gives -0.3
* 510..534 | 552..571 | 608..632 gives 1.1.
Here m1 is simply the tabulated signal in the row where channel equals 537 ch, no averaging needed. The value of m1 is 1.624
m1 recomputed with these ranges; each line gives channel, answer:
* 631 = 1.929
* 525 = 1.534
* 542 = 1.71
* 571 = 1.781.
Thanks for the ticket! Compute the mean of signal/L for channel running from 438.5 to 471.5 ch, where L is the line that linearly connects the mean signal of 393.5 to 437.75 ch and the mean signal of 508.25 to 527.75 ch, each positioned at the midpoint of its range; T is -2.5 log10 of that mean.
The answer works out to 0.05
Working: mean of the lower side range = 1.41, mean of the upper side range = 1.59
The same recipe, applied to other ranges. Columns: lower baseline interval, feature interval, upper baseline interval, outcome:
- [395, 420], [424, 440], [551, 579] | 0.04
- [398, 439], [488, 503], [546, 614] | 0.11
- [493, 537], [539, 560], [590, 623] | 0.08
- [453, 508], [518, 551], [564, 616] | 0.02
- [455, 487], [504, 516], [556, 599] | -0.03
